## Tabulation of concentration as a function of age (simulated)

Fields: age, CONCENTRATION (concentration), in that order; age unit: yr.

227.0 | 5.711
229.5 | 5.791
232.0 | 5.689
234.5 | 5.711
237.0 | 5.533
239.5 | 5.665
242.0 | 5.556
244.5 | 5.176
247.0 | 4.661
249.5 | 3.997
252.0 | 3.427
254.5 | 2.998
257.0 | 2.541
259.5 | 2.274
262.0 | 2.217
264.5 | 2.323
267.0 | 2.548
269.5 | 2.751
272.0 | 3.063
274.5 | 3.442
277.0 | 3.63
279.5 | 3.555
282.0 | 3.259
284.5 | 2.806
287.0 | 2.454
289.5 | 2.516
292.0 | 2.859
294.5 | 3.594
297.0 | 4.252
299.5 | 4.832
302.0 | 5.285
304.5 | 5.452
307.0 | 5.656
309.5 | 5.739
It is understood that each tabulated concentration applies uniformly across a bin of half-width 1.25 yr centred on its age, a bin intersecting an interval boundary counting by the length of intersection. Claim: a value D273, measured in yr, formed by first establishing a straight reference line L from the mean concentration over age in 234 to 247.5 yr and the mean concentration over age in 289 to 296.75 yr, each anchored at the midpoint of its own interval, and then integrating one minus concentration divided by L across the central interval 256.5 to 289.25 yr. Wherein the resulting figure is 9.4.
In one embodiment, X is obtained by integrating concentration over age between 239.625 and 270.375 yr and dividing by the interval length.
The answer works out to 3.46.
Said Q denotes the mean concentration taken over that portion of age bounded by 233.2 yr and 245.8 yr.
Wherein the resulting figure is 5.53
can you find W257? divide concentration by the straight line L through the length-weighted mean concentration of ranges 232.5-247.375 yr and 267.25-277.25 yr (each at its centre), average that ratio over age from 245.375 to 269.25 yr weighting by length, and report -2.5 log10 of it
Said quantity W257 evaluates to 0.37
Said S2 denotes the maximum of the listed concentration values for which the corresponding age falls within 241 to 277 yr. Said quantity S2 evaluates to 5.556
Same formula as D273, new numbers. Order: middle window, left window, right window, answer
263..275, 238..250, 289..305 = 4.8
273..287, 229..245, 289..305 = 4.0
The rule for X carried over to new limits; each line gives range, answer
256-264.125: 2.34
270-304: 3.53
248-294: 2.95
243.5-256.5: 3.94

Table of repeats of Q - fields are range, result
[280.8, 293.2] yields 2.78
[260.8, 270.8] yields 2.46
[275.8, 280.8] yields 3.59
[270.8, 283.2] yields 3.39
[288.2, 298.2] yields 3.3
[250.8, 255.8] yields 3.2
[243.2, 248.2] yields 4.93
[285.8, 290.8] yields 2.49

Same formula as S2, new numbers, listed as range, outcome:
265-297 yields 4.252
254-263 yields 2.998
